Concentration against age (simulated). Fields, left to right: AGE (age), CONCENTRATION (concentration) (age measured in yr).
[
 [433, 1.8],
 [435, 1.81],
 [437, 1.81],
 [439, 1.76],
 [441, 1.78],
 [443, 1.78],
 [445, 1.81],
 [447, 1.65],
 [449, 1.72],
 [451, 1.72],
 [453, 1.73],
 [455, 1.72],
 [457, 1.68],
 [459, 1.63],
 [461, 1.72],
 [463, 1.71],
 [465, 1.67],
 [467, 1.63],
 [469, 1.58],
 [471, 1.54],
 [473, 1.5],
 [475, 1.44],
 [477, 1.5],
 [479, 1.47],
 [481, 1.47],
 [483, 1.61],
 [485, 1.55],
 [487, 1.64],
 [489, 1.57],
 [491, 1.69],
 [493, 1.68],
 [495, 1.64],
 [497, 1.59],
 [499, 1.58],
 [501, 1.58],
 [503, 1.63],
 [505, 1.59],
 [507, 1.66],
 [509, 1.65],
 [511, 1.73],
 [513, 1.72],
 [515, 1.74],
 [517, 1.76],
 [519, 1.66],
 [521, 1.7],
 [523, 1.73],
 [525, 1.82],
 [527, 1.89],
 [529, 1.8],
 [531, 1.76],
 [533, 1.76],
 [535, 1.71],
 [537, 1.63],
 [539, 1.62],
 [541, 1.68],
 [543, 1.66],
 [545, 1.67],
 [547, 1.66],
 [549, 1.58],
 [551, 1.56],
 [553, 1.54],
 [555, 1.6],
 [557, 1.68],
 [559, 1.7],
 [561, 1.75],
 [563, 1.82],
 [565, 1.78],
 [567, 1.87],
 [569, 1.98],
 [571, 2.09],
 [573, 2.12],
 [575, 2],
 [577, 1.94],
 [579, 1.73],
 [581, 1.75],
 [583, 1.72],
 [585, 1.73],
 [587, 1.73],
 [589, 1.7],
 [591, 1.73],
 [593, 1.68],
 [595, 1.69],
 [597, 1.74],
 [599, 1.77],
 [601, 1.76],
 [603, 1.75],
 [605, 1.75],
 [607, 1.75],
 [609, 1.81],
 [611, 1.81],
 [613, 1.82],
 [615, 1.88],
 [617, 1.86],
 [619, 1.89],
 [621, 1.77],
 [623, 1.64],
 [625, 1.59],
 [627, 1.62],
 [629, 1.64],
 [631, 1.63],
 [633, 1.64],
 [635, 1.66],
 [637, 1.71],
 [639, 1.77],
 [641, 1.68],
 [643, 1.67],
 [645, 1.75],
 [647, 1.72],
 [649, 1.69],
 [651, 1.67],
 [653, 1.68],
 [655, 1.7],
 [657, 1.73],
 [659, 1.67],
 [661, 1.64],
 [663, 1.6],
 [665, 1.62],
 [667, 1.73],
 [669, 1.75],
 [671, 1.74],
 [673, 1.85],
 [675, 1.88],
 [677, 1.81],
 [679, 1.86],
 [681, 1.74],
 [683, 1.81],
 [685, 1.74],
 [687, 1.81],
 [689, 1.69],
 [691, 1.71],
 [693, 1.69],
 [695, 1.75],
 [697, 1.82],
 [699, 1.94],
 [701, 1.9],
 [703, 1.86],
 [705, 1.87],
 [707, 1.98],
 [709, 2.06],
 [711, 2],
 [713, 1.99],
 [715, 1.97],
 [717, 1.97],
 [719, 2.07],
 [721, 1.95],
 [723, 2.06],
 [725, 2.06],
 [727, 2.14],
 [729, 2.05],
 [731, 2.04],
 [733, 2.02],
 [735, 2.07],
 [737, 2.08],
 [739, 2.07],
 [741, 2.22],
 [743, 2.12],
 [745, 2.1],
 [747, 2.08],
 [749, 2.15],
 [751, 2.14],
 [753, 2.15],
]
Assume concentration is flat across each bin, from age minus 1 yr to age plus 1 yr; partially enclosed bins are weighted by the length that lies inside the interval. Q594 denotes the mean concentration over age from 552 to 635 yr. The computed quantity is 1.77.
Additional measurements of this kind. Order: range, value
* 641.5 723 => 1.8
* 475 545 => 1.66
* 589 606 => 1.73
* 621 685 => 1.71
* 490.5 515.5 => 1.65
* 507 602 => 1.75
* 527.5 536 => 1.77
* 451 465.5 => 1.7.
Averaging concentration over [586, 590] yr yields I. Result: 1.71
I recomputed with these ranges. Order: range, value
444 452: 1.73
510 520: 1.72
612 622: 1.84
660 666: 1.62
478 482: 1.47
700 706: 1.88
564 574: 1.97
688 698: 1.73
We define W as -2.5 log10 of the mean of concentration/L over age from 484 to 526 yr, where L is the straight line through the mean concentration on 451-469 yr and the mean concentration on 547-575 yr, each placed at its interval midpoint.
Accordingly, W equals 0.04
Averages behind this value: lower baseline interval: 1.68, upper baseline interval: 1.78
